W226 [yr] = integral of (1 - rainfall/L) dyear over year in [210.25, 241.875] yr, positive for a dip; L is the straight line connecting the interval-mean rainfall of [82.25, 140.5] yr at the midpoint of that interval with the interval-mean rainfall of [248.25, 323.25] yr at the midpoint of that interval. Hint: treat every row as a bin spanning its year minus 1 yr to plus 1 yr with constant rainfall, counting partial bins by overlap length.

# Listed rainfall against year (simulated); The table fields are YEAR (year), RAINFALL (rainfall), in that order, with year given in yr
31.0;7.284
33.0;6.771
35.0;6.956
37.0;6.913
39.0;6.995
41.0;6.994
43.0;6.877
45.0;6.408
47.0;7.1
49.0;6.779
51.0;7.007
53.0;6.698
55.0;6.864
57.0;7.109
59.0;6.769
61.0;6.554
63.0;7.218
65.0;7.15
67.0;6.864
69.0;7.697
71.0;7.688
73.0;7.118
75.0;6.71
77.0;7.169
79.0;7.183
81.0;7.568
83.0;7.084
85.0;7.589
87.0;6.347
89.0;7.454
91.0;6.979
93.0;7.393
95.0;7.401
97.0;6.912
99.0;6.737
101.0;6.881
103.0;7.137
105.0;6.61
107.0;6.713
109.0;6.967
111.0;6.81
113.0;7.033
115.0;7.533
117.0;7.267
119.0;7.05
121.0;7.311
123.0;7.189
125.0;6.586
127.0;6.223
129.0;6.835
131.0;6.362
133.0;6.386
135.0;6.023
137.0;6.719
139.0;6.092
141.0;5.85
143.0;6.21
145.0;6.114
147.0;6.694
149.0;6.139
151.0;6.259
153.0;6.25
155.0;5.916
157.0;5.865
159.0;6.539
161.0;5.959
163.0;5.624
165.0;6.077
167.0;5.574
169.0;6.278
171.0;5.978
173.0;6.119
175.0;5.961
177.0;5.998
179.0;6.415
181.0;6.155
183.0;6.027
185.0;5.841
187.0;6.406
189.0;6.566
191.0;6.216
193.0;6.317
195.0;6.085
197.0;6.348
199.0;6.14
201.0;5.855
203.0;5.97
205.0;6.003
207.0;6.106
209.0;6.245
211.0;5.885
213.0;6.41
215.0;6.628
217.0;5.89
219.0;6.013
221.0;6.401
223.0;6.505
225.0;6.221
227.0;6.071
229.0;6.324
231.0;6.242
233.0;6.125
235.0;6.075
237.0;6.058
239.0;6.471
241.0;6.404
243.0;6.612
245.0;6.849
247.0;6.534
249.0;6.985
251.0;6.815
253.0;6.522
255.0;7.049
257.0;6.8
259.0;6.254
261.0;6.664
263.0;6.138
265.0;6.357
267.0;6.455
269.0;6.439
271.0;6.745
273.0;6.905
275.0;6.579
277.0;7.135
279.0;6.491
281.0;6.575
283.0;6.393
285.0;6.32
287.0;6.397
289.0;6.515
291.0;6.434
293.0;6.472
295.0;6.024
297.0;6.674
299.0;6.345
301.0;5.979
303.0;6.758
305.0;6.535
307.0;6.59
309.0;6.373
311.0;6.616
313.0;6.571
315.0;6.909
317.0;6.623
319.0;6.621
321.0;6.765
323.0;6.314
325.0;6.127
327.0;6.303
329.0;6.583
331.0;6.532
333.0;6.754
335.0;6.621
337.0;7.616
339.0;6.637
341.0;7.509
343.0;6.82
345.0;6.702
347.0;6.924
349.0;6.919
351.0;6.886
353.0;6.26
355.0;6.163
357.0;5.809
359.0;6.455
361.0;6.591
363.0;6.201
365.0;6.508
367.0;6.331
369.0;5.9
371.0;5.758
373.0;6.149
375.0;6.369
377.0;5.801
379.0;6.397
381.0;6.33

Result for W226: 2.0 yr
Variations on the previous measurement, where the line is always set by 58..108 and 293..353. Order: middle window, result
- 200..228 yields 2.77 yr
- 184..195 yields 1.00 yr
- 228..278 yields 1.63 yr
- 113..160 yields 3.18 yr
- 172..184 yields 1.37 yr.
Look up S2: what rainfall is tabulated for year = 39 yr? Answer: 6.995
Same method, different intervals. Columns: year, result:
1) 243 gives 6.612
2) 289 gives 6.515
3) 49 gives 6.779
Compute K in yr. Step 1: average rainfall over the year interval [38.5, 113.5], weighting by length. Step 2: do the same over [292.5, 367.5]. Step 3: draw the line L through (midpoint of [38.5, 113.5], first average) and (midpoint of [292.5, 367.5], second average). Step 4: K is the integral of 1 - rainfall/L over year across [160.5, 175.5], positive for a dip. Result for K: 2.0 yr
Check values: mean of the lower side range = 7.01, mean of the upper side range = 6.57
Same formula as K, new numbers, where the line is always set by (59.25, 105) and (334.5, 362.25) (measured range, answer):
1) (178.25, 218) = 4.4 yr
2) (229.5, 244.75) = 1.2 yr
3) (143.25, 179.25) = 4.6 yr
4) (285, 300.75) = 0.9 yr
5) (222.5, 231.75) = 0.8 yr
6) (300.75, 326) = 0.8 yr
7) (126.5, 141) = 1.4 yr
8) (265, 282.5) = 0.5 yr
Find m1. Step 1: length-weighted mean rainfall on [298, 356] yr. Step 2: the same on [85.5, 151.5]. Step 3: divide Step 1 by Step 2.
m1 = 1.0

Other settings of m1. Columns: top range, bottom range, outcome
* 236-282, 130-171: 1.07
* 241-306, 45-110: 0.93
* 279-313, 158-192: 1.06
